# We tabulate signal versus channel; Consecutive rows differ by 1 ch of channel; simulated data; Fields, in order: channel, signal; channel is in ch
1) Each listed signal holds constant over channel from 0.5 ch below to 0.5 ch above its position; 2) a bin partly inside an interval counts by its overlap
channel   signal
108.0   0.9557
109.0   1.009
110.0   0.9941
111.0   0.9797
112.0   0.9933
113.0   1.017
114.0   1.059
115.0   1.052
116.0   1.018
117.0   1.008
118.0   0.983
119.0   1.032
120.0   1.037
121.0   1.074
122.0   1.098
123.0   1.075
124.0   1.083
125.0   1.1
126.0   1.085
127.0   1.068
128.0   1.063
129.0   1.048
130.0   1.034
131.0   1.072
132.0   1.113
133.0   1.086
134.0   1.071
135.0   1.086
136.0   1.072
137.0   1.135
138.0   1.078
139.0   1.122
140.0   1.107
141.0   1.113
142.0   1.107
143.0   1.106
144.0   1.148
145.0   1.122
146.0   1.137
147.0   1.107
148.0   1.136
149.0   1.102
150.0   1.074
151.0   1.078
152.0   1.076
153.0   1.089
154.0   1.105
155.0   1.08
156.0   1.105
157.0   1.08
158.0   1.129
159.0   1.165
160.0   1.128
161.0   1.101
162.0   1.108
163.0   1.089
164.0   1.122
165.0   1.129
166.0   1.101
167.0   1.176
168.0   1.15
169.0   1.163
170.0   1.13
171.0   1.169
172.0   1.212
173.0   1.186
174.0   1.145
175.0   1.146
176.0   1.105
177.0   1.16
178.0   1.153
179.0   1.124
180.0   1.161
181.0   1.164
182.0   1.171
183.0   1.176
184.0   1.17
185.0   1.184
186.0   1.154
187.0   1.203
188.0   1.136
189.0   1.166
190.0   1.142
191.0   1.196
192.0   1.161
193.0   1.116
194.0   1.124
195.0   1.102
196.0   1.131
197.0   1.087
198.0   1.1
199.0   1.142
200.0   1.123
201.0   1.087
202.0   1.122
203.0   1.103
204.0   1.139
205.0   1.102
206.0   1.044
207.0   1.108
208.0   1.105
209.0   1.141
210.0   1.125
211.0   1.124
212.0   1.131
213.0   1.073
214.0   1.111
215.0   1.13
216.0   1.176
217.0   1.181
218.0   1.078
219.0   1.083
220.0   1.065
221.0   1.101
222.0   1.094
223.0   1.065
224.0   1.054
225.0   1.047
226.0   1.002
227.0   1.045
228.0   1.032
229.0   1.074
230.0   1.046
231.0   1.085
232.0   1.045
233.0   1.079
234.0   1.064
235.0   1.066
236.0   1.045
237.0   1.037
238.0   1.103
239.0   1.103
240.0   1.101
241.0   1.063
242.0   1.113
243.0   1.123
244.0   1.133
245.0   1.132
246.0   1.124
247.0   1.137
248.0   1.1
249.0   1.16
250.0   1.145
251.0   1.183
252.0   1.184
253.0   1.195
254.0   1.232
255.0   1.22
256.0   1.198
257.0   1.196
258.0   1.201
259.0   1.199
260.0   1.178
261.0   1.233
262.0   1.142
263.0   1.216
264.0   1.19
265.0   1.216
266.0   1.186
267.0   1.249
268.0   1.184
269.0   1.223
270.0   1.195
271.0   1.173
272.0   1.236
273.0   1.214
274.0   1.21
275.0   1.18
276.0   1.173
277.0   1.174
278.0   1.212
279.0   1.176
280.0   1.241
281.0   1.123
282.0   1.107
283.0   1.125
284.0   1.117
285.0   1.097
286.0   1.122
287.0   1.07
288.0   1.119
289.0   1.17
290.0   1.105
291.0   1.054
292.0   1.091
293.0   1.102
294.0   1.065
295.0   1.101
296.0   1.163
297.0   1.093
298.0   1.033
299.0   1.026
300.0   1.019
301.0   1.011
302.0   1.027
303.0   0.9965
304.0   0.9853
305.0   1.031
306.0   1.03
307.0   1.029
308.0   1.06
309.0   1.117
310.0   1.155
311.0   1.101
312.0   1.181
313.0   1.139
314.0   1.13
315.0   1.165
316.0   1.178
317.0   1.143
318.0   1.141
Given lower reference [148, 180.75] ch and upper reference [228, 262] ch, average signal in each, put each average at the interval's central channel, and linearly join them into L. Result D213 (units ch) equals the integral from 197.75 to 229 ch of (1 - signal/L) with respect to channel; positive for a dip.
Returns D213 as 0.8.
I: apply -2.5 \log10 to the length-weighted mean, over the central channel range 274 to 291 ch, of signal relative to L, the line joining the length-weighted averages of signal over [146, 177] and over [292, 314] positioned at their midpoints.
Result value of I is -0.06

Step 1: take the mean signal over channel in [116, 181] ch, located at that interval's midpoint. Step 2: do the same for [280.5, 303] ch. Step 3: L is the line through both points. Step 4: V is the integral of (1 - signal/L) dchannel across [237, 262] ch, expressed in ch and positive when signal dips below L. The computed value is -1.4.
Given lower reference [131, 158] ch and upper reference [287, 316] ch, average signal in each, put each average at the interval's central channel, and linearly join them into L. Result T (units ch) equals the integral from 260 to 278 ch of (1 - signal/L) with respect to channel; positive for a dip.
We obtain -1.9 ch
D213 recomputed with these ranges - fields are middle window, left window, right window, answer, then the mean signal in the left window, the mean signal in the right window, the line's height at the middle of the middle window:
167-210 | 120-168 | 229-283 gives -0.8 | 1.1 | 1.15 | 1.12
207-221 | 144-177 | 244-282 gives 0.5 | 1.12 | 1.19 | 1.16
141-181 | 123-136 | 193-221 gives -1.3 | 1.08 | 1.11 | 1.09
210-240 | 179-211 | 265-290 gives 1.7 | 1.13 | 1.17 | 1.15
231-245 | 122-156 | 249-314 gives 0.5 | 1.09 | 1.14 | 1.13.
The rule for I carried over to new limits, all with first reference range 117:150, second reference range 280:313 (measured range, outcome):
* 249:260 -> -0.102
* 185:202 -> -0.050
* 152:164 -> -0.020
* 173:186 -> -0.068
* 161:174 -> -0.056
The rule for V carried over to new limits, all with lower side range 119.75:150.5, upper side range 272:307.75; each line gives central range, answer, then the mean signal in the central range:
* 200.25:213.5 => -0.1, 1.11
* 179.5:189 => -0.6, 1.17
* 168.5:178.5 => -0.6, 1.16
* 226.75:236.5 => 0.4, 1.06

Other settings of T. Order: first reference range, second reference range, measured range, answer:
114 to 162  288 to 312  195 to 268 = -3.0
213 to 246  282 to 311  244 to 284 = -3.8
